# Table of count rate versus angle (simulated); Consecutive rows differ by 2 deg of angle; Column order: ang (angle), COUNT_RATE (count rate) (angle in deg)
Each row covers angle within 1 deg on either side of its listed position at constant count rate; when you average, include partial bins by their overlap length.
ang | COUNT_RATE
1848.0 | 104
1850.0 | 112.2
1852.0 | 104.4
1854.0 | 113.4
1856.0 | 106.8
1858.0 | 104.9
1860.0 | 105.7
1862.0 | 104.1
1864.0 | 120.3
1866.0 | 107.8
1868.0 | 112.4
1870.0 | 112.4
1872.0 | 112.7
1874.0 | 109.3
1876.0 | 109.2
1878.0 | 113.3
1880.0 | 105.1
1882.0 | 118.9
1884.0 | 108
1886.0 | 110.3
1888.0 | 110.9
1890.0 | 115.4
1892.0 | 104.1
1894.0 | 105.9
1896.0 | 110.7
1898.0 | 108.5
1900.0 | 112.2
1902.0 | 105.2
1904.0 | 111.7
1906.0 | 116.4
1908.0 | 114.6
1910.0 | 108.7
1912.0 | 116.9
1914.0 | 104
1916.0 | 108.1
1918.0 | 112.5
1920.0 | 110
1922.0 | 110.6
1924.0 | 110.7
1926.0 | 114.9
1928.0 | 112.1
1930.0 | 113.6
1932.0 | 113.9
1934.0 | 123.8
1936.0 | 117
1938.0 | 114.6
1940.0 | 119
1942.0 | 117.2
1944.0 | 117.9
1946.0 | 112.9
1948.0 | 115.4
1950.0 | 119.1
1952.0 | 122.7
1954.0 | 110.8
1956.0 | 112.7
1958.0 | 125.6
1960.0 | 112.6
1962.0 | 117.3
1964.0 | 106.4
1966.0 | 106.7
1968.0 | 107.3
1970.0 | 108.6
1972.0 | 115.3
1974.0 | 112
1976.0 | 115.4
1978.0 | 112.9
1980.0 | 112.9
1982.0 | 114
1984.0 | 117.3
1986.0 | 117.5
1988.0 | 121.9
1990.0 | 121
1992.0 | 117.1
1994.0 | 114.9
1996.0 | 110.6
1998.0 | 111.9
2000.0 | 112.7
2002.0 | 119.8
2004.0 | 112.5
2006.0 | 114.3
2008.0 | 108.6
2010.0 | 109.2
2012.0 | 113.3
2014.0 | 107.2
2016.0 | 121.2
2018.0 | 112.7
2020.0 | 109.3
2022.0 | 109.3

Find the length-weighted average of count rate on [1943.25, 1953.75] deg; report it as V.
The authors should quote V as 117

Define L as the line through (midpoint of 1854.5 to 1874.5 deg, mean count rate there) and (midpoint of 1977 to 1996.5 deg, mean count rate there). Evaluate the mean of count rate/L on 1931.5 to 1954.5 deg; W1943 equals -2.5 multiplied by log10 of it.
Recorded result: -0.03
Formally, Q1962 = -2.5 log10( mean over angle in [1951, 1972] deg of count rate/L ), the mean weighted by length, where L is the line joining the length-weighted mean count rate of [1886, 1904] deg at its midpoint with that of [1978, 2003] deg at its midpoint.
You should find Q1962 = 0.01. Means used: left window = 109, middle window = 113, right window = 116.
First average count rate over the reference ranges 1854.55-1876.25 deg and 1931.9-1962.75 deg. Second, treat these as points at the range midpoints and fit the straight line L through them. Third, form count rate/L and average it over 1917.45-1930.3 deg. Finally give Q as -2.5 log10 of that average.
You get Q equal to 0.03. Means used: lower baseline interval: 110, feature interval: 112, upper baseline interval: 117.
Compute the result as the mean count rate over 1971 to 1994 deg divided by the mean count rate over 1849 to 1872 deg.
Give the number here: 1.06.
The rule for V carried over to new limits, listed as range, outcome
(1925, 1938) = 116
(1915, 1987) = 114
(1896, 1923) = 111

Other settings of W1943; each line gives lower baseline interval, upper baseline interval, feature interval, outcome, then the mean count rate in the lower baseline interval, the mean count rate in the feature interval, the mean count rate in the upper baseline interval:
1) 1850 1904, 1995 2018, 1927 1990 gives -0.03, 110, 115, 113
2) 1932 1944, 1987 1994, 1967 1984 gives 0.06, 118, 113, 119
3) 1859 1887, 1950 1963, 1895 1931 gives 0.02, 111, 111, 117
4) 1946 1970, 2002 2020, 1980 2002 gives -0.03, 114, 116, 113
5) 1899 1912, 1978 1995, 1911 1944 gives -0.01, 112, 114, 117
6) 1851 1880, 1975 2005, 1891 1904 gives 0.03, 110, 108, 115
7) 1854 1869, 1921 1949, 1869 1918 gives 0.01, 109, 111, 115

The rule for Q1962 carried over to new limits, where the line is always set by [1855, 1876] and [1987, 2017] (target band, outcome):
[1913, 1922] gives 0.03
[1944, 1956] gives -0.03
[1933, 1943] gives -0.06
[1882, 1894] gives 0.00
